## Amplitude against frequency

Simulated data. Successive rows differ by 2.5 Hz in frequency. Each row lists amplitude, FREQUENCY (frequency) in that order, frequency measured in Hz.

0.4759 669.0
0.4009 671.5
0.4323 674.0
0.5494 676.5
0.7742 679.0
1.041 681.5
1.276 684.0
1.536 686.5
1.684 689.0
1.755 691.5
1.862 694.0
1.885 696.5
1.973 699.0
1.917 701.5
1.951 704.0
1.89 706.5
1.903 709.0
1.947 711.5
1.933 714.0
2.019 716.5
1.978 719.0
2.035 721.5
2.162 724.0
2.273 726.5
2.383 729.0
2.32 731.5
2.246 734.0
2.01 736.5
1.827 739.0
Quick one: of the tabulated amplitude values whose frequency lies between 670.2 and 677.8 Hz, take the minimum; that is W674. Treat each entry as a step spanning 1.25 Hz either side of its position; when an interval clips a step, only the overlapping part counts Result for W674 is 0.4009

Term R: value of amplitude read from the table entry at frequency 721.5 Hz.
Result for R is 2.035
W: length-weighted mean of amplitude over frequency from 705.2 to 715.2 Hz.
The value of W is 1.92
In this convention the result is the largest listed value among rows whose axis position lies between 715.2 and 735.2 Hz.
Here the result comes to 2.383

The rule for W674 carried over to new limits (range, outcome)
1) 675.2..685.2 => 0.5494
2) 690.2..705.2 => 1.755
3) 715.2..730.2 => 1.978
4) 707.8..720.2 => 1.903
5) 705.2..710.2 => 1.89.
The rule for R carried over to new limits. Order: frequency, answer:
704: 1.951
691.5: 1.755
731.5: 2.32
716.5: 2.019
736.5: 2.01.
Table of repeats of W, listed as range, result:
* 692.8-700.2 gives 1.91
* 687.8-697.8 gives 1.8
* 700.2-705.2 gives 1.93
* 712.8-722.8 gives 1.99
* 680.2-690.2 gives 1.38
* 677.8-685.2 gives 1.03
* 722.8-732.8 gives 2.28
